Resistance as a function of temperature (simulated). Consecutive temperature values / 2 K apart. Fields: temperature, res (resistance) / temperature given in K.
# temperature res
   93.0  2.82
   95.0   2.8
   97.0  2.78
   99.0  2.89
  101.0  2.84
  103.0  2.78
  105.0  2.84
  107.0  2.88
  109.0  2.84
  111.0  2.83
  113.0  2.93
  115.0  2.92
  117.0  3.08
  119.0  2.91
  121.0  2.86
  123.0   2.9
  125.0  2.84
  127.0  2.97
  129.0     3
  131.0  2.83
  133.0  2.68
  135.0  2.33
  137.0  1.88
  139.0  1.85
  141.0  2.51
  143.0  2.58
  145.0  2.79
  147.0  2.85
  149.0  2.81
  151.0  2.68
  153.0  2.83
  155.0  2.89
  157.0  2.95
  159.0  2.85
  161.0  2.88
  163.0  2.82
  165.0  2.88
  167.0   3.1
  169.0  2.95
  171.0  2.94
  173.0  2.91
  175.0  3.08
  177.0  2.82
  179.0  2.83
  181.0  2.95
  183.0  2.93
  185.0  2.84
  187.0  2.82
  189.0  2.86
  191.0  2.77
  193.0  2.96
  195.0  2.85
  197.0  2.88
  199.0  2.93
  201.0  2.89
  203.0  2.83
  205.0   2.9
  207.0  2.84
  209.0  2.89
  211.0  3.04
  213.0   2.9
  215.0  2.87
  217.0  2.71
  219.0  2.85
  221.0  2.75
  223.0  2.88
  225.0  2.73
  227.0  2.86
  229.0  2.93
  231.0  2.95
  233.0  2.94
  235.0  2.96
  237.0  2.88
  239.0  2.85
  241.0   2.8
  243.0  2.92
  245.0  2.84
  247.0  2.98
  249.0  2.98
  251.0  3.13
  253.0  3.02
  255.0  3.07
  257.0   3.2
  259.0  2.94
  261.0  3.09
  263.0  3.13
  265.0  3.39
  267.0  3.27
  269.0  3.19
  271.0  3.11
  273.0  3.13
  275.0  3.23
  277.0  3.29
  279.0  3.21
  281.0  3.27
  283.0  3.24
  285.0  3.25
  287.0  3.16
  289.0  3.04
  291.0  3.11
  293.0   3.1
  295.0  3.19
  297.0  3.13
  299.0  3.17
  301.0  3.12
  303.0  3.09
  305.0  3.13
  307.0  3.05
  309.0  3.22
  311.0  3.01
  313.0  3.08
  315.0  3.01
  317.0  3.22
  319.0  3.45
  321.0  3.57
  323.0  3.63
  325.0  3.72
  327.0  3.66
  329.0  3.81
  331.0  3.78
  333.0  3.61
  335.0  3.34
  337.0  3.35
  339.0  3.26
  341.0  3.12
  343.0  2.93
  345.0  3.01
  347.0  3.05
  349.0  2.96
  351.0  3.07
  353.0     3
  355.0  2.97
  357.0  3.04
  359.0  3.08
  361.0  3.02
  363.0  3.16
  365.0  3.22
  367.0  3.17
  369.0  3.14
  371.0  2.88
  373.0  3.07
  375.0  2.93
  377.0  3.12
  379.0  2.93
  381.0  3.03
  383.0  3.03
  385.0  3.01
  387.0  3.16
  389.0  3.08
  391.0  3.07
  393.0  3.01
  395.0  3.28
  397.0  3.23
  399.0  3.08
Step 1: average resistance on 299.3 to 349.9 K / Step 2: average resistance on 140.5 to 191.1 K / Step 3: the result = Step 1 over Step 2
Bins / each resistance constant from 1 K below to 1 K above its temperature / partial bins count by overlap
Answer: 1.15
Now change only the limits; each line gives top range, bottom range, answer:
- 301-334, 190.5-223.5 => 1.17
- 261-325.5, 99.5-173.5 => 1.15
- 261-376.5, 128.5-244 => 1.14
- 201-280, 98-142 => 1.09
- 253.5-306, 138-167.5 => 1.15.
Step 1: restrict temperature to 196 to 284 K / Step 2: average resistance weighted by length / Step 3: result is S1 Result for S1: 2.99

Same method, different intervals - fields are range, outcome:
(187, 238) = 2.87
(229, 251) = 2.92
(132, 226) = 2.8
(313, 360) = 3.28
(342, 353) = 3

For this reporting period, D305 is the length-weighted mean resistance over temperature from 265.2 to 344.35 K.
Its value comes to 3.26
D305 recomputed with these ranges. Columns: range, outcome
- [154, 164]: 2.88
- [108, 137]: 2.82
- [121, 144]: 2.59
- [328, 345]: 3.38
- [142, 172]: 2.85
